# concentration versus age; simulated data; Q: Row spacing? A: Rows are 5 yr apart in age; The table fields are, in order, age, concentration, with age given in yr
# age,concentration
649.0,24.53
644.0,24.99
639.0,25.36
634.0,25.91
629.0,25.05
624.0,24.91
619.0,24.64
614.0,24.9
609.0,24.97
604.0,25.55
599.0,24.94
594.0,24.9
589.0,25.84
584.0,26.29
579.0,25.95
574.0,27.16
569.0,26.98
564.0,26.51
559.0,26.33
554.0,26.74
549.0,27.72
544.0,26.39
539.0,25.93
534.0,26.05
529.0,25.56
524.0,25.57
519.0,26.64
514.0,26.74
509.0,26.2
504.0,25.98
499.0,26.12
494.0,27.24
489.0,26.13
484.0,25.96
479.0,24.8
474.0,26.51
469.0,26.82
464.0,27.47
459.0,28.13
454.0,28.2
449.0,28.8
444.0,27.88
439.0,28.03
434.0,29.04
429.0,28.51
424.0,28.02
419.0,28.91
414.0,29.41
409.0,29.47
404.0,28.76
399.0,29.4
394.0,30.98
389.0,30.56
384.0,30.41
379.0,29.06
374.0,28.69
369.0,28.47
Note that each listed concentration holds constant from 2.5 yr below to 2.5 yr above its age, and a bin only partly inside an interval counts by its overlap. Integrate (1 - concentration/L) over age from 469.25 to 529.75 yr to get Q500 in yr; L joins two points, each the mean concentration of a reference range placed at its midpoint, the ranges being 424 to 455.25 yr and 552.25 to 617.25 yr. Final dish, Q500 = 2.65 yr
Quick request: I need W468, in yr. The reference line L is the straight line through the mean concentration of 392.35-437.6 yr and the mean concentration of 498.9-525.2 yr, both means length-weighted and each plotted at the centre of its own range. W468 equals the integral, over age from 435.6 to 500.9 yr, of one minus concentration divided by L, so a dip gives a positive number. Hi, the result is 1.00 yr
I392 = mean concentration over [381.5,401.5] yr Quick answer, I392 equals 30.3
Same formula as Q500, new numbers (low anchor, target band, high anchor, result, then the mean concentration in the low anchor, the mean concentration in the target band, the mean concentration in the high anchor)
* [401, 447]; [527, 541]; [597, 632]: 0.37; 28.7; 25.9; 25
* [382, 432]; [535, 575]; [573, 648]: -0.31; 29.4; 26.7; 25.4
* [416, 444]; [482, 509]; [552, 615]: 1.09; 28.5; 26.3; 25.9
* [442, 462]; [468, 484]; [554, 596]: 1.09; 28.2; 26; 26.3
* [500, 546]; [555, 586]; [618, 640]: -1.02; 26.1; 26.6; 25.2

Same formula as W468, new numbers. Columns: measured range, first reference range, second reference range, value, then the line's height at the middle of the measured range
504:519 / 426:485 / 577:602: 0.2 yr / 26.7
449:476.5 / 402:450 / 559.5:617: 0.5 yr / 28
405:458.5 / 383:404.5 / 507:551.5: 0.8 yr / 29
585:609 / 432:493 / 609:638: 0.1 yr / 25.5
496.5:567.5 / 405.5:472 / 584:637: 0.8 yr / 26.6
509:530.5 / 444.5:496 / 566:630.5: 0.2 yr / 26.5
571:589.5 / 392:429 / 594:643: -0.4 yr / 25.9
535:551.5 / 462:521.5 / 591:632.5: -0.5 yr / 25.8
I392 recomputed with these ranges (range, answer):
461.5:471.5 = 27.1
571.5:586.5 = 26.5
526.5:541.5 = 25.8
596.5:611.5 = 25.2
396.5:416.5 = 29.3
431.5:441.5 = 28.5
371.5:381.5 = 28.9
